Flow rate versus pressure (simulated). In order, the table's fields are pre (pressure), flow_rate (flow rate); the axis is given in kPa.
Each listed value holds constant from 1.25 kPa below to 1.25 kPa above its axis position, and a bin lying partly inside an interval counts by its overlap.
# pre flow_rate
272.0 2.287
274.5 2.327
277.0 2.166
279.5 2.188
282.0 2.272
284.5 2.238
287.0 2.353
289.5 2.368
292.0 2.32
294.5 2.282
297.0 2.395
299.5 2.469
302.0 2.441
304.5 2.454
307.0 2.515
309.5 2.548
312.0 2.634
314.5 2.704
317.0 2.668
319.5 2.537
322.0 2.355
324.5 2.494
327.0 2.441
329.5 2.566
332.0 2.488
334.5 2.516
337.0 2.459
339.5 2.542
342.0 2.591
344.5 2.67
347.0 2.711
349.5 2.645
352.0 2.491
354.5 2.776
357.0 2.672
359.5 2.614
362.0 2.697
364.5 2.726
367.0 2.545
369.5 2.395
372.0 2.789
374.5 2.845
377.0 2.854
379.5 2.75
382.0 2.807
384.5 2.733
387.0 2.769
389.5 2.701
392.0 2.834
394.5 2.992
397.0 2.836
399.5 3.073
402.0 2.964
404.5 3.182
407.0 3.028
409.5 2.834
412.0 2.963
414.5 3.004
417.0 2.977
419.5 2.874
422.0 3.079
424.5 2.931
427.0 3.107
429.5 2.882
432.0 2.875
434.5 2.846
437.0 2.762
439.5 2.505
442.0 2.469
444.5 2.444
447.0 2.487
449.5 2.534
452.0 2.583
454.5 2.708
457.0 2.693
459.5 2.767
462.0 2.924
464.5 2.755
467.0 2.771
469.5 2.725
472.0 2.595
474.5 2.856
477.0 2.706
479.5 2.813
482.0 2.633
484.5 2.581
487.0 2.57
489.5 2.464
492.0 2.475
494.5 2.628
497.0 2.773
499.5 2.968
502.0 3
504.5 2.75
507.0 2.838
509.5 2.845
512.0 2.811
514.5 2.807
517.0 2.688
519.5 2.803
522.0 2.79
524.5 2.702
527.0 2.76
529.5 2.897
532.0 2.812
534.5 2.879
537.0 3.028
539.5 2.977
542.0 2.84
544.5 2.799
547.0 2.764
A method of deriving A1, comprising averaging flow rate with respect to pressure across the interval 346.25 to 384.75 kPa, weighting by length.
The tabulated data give 2.69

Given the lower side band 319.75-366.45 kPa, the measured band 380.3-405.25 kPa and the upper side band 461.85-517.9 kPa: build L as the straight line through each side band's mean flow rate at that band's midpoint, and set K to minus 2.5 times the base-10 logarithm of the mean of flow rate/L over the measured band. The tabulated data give -0.10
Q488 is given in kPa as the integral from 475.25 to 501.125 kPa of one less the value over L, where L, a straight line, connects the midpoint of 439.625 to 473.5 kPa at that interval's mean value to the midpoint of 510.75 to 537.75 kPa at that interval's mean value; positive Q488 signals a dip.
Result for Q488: 0.5 kPa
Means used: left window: 2.65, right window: 2.81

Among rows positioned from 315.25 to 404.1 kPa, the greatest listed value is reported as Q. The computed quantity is 3.073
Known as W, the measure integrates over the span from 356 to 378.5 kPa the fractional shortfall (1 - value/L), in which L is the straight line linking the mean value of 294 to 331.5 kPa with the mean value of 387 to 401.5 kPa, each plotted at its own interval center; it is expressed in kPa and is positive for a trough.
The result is 0.6 kPa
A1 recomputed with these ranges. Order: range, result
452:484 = 2.74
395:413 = 2.98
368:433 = 2.89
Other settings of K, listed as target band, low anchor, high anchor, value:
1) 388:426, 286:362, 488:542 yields -0.119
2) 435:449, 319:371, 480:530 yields 0.050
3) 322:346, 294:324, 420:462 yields 0.012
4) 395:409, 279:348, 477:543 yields -0.154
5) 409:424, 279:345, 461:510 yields -0.131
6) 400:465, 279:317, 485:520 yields -0.075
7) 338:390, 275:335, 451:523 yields -0.063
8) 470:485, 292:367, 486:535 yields 0.008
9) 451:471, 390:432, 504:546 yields 0.063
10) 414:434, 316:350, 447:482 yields -0.115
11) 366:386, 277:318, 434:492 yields -0.077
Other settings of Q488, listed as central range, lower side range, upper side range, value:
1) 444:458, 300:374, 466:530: 0.6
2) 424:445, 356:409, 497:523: 0.4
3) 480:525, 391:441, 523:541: 2.3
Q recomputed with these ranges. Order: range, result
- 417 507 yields 3.107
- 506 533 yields 2.897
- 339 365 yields 2.776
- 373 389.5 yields 2.854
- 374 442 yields 3.182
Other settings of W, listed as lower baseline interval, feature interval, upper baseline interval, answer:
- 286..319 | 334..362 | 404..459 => -0.3 kPa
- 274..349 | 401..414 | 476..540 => -1.9 kPa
